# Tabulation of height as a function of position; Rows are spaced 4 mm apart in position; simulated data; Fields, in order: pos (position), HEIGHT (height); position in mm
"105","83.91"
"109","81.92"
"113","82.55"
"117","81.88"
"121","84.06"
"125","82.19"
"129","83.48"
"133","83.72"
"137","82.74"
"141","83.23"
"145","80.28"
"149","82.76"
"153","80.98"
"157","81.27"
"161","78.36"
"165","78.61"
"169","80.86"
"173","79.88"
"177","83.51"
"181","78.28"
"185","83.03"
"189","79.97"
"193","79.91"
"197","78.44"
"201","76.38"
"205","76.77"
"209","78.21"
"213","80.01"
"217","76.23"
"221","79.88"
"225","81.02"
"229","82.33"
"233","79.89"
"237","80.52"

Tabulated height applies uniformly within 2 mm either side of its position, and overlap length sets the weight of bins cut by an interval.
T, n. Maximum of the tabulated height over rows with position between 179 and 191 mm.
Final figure 83.03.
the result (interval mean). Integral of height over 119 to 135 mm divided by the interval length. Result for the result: 83.4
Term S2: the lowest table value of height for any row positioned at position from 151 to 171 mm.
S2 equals 78.36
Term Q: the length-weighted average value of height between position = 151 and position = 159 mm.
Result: 81.1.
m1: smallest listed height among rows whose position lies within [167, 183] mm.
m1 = 78.28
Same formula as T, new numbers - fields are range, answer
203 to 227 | 81.02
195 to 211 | 78.44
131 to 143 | 83.72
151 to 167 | 81.27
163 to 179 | 83.51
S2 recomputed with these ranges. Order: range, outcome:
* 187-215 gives 76.38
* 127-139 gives 82.74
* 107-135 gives 81.88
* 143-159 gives 80.28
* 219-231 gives 79.88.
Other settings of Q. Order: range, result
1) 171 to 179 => 81.7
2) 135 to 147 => 82.1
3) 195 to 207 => 77.2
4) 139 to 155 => 81.8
